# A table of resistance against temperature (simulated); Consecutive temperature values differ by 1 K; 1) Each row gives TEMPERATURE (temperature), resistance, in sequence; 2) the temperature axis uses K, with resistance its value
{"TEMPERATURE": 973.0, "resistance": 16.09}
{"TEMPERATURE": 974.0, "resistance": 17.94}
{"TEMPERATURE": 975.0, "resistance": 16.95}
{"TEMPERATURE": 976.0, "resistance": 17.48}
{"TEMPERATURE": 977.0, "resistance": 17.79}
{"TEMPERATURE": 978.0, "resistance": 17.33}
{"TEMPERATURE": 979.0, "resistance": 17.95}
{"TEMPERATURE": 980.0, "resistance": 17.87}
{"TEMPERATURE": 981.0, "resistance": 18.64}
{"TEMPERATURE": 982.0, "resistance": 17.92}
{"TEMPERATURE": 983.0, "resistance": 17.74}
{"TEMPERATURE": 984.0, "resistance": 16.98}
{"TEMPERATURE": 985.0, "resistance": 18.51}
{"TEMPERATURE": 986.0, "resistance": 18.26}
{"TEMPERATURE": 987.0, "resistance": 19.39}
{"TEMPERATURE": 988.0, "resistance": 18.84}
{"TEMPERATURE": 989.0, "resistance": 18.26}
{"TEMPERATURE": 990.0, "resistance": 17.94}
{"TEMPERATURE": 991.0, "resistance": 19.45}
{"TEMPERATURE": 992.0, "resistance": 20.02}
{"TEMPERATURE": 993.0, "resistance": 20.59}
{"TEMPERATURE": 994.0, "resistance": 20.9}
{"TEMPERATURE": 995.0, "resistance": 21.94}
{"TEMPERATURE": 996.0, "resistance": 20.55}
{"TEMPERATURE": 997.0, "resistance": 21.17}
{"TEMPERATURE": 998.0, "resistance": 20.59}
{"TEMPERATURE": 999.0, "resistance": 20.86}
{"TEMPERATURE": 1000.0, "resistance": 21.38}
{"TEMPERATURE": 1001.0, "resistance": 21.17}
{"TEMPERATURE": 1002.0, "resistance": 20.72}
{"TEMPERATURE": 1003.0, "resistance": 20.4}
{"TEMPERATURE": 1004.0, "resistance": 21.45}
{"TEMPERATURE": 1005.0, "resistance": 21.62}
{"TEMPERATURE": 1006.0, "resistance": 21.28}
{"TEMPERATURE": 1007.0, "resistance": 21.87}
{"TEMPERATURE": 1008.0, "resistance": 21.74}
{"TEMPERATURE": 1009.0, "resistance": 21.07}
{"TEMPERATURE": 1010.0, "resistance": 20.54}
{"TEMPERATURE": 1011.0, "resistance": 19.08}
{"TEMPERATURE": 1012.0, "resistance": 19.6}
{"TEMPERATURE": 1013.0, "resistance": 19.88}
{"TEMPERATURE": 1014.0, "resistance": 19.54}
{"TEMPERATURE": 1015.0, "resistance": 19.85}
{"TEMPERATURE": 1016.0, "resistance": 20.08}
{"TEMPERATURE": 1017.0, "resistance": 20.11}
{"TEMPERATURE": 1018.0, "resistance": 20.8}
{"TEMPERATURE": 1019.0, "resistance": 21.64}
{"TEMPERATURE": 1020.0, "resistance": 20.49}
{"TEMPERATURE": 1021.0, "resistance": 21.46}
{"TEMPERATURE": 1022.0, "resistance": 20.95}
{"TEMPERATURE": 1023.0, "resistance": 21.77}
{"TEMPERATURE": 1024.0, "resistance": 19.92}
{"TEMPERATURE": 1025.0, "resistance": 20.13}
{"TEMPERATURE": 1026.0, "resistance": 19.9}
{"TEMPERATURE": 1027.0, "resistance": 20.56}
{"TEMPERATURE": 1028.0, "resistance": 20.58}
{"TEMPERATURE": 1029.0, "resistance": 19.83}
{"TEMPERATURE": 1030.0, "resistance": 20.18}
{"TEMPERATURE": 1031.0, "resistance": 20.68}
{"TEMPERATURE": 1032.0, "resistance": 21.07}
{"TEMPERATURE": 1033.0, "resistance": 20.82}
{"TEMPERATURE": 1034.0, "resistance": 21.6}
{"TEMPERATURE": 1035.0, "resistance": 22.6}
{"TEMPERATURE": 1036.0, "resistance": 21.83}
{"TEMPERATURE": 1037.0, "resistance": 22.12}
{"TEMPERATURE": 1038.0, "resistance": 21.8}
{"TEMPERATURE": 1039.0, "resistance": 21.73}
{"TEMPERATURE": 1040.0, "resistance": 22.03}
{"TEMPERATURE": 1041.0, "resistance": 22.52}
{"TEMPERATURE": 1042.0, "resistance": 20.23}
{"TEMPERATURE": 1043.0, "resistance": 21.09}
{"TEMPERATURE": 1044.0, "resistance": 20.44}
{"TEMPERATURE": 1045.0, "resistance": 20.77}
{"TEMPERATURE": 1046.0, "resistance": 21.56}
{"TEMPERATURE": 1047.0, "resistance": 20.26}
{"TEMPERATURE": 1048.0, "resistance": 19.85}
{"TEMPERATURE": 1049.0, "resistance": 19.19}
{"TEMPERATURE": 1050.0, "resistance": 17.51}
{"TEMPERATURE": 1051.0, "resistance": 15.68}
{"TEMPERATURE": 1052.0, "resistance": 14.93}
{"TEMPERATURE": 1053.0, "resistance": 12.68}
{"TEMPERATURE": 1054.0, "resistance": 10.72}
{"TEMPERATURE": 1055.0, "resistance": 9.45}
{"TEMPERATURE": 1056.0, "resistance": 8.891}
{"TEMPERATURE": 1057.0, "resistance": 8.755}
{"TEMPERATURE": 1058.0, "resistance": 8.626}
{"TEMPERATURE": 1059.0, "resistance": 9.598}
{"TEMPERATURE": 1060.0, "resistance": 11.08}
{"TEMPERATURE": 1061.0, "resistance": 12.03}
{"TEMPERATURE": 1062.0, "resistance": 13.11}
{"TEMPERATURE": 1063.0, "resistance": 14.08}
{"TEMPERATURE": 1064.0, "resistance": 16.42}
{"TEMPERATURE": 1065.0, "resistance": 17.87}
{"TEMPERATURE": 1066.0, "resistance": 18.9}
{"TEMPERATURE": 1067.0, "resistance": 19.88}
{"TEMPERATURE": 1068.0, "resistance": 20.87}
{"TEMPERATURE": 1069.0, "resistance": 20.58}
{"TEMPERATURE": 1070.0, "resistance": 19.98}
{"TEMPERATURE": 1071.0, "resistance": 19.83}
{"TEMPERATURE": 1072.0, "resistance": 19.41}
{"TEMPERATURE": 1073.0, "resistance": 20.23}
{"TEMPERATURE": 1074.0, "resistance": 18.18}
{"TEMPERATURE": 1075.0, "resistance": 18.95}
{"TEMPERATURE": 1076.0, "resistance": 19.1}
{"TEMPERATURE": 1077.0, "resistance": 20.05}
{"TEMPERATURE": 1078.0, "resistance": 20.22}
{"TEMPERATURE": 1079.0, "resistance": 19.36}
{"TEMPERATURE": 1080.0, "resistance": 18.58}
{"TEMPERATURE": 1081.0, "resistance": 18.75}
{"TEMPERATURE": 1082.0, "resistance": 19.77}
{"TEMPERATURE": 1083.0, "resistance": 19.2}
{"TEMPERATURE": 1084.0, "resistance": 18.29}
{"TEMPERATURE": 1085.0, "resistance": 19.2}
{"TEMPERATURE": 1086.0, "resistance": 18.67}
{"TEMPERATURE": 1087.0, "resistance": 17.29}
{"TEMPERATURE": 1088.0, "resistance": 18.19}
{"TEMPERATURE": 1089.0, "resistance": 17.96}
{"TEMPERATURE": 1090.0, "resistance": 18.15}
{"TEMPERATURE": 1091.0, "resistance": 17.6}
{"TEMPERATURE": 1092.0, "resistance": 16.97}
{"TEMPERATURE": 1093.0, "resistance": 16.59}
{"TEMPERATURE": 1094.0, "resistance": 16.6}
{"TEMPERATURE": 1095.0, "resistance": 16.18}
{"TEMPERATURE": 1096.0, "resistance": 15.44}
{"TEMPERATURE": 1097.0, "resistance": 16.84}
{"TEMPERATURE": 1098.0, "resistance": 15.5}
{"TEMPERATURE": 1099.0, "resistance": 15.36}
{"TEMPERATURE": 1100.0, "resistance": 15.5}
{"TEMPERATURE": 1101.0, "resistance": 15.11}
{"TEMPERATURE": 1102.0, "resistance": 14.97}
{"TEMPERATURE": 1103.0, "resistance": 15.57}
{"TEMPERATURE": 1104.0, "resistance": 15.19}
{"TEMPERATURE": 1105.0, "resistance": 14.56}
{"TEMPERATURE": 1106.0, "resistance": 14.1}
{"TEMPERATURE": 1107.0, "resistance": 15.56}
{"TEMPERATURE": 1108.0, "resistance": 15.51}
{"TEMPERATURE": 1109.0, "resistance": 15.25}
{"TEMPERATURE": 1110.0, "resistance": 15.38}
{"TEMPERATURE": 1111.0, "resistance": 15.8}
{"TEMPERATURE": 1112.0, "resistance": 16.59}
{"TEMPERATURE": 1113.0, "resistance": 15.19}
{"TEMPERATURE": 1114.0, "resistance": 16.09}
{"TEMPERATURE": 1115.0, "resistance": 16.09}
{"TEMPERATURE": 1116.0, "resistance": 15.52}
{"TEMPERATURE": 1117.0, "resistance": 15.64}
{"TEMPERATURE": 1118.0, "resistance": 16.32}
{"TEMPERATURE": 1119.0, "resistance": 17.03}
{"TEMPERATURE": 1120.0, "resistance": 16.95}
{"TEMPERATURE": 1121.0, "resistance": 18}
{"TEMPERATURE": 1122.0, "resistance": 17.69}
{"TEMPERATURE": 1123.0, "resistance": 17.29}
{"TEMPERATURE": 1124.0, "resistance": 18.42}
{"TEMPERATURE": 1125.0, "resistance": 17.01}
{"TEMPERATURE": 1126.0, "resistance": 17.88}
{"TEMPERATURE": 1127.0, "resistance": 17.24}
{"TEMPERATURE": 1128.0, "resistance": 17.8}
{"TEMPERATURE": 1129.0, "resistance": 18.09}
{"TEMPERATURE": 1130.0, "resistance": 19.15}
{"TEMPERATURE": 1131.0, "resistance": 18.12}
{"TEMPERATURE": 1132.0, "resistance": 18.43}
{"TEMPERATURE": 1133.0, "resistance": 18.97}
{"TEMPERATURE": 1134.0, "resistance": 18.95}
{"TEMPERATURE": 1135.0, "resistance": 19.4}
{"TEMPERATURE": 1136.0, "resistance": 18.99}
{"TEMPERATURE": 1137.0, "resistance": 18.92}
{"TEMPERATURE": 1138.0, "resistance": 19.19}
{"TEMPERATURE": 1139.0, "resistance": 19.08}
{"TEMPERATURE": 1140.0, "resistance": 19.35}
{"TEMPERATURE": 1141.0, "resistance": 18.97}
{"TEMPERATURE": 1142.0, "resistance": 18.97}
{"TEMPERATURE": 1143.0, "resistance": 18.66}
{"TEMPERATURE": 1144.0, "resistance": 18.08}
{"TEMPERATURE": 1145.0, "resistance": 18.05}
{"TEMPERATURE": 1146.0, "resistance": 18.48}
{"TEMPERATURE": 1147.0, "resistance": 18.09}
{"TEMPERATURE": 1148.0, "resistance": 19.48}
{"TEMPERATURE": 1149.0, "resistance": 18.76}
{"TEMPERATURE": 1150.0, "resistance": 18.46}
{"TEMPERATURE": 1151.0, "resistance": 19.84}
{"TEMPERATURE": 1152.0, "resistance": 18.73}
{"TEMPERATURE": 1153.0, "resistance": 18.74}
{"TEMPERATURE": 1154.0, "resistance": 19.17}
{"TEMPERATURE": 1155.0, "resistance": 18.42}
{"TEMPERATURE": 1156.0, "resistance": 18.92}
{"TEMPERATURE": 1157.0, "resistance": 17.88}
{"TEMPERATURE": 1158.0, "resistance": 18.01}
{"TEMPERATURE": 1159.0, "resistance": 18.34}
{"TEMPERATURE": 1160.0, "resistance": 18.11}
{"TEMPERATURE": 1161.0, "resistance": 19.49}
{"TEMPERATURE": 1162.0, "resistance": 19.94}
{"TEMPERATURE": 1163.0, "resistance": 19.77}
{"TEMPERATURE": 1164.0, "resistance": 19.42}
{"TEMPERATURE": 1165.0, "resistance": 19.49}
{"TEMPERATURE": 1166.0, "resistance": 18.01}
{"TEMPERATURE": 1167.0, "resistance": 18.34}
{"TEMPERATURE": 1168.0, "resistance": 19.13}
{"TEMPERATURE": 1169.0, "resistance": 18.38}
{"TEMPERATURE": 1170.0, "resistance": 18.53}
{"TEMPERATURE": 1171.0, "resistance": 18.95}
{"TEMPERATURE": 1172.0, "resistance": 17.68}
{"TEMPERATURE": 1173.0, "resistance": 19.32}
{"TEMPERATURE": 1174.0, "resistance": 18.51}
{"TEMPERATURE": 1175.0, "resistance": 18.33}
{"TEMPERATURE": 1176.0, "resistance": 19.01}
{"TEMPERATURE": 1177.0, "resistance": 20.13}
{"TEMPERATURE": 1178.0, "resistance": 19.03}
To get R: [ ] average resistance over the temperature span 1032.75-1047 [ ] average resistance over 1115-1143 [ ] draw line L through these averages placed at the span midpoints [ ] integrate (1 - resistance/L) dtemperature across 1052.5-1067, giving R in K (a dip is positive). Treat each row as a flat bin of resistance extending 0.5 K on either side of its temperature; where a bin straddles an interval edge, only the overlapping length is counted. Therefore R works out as 5.7 K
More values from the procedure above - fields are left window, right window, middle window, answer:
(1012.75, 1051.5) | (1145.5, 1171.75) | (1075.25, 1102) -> 2.9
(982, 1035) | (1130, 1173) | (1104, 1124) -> 3.2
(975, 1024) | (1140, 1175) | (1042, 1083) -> 5.1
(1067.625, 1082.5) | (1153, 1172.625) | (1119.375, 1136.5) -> 0.8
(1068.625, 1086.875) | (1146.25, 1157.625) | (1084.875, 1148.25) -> 6.1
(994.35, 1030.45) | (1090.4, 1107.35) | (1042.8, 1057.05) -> 1.8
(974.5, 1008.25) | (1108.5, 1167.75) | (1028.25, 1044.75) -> -1.9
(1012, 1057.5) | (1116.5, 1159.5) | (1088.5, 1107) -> 2.7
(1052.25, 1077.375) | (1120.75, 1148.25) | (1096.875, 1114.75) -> 1.9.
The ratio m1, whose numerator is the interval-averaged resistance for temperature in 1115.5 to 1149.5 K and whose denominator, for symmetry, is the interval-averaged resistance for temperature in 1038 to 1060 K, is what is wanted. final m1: 1.1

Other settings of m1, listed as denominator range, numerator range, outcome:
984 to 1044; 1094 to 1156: 0.84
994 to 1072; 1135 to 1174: 0.99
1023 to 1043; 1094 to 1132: 0.78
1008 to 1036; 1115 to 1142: 0.87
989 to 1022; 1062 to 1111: 0.85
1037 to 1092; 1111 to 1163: 1.03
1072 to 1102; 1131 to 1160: 1.05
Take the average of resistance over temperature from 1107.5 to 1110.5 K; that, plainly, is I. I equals 15.4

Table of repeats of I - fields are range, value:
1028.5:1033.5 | 20.5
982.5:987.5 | 18.2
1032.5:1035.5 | 21.7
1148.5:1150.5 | 18.6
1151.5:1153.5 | 18.7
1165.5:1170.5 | 18.5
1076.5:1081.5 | 19.4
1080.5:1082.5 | 19.3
